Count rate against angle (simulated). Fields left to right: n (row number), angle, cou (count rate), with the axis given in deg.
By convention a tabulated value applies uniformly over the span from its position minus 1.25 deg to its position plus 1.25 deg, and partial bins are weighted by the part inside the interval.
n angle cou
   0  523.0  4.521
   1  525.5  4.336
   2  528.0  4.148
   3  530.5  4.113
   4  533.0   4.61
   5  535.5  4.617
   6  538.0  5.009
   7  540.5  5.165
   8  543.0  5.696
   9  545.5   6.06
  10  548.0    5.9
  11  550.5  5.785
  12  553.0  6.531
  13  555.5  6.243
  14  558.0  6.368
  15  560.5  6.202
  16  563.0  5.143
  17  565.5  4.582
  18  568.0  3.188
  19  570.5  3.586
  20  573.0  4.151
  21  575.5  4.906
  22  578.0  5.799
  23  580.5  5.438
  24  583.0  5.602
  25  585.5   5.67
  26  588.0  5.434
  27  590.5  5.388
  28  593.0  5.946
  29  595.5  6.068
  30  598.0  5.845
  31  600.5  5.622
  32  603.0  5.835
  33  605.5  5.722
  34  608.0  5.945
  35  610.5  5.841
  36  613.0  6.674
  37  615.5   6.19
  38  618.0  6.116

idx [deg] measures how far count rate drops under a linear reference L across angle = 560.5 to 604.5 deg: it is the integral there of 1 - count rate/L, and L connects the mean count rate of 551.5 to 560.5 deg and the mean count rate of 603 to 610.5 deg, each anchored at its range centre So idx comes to 6.1 deg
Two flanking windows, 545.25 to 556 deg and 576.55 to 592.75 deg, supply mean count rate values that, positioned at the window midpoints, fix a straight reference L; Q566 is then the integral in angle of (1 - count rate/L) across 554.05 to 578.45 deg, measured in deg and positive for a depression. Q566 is 3.6 deg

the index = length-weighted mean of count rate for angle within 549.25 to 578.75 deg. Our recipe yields 5.2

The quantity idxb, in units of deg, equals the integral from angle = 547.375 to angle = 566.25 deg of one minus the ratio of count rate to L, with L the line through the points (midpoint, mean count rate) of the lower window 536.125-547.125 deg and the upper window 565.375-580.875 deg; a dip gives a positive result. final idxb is -3.40 deg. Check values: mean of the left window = 5.45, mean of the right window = 4.47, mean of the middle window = 5.88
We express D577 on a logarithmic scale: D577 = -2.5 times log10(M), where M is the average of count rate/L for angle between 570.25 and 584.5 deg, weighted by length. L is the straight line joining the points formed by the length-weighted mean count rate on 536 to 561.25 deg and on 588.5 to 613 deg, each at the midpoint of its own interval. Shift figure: 0.16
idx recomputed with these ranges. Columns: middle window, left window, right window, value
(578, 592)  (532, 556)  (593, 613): 0.6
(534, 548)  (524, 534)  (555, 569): -2.1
